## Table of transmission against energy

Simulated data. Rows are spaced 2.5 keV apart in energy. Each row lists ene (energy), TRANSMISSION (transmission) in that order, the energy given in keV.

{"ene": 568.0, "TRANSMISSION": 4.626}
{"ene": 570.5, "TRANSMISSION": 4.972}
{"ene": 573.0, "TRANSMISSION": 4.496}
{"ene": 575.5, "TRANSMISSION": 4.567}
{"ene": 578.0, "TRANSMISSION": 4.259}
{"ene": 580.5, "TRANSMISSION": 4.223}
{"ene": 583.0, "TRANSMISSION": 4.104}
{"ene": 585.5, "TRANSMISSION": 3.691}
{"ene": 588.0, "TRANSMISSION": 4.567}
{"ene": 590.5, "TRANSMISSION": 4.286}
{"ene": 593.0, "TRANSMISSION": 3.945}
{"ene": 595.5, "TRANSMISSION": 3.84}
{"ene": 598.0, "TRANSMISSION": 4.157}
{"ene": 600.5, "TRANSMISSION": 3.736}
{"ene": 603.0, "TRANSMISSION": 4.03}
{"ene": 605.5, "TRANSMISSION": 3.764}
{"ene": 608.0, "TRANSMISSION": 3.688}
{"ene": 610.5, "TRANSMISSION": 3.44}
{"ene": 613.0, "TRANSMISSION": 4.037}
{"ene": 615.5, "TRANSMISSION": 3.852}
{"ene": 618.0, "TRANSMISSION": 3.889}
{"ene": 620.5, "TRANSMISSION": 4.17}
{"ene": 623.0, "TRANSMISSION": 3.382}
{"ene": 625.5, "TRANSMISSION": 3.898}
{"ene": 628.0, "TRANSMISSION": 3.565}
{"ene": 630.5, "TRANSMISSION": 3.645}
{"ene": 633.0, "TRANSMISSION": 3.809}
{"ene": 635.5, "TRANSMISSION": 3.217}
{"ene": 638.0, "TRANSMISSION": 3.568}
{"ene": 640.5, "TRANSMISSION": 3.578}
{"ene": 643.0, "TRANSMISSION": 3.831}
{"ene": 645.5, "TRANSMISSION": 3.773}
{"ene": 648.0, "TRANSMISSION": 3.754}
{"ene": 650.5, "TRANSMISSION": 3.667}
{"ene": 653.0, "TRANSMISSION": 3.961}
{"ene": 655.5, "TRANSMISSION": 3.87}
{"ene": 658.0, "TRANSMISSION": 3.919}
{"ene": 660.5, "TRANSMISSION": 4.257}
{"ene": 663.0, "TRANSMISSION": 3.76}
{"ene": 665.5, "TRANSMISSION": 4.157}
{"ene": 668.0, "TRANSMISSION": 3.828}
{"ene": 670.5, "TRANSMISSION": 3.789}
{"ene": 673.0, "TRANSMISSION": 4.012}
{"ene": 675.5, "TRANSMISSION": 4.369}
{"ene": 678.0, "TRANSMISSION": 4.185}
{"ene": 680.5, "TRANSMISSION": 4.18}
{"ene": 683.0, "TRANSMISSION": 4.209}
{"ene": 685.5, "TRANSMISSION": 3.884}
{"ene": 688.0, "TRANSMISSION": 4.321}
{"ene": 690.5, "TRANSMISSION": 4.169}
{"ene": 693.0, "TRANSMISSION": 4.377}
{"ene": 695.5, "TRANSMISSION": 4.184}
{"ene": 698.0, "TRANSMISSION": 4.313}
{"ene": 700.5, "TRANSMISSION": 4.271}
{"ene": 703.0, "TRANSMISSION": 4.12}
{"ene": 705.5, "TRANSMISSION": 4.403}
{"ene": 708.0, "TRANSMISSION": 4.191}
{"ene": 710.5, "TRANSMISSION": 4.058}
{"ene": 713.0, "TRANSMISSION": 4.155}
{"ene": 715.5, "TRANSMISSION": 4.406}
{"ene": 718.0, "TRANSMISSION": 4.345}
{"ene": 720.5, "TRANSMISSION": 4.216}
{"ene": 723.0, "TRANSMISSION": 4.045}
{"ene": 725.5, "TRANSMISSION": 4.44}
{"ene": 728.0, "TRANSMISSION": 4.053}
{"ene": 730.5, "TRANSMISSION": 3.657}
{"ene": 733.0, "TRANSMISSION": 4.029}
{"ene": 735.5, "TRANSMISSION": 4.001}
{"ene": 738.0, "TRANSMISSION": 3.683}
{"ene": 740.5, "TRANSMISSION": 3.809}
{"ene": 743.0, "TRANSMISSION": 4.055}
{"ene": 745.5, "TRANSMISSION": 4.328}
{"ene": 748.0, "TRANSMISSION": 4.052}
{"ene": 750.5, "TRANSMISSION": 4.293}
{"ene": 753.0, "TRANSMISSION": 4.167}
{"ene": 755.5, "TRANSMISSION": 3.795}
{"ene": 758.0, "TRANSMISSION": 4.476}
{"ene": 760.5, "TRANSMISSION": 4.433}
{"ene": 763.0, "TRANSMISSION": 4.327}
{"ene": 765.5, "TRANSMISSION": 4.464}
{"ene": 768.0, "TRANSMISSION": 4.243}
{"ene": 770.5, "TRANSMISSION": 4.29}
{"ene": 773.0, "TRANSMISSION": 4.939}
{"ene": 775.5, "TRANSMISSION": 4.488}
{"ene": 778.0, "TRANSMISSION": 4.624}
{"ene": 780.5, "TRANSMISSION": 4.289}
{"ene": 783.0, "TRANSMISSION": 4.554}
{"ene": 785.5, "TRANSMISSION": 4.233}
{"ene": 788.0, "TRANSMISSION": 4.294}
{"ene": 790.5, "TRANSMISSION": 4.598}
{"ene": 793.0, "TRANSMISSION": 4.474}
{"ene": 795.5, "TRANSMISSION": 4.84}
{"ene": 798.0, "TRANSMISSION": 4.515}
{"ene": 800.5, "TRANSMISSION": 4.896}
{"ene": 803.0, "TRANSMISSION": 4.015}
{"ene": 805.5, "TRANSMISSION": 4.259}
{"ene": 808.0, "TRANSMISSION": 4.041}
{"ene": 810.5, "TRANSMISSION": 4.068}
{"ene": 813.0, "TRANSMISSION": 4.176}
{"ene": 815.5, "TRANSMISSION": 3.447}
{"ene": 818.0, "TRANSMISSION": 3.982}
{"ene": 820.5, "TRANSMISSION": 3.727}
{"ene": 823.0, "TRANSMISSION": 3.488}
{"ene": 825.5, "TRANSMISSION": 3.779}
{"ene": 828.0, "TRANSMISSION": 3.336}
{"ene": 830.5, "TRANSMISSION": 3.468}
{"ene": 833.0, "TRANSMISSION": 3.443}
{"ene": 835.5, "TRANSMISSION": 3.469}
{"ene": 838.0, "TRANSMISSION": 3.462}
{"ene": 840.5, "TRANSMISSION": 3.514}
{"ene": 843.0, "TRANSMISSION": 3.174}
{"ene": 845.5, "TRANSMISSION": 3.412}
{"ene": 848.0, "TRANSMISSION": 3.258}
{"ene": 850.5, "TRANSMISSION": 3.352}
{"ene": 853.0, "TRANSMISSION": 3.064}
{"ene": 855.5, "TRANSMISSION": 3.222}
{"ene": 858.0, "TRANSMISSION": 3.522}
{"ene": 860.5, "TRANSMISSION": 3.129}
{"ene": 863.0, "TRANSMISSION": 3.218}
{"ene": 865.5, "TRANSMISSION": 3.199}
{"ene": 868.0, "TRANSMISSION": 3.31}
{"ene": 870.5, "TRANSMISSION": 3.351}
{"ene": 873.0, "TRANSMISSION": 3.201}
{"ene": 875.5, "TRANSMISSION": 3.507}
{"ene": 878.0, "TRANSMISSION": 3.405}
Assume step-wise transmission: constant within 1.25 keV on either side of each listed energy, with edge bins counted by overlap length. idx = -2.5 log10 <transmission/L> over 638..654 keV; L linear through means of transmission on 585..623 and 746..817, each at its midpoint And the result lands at 0.08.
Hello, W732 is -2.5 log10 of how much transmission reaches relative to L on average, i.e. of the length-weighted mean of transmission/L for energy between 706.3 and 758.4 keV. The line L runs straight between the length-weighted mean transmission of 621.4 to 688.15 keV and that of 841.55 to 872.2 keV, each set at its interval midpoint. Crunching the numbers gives -0.13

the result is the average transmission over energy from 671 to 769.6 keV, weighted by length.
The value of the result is 4.17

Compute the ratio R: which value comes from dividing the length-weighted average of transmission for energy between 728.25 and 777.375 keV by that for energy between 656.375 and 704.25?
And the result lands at 1.02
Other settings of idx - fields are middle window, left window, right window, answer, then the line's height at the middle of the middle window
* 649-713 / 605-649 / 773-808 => -0.036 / 3.96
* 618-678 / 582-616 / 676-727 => 0.069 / 4.08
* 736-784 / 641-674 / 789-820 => -0.032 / 4.15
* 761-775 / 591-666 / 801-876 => -0.223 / 3.63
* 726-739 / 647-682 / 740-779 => 0.078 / 4.21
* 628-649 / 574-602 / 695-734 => 0.142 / 4.15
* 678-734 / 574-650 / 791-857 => -0.096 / 3.83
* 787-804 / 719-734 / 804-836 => -0.180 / 3.84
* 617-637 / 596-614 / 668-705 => 0.065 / 3.92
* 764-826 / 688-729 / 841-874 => -0.163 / 3.68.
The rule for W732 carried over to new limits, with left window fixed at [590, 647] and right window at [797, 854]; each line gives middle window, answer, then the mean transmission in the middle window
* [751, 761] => -0.130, 4.21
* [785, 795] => -0.193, 4.45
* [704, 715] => -0.127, 4.21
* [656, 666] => -0.066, 4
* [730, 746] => -0.055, 3.93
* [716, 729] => -0.133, 4.23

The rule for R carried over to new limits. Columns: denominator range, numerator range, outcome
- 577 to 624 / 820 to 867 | 0.85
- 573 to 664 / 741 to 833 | 1.08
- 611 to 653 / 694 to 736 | 1.12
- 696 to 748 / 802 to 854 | 0.88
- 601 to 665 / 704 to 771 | 1.10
